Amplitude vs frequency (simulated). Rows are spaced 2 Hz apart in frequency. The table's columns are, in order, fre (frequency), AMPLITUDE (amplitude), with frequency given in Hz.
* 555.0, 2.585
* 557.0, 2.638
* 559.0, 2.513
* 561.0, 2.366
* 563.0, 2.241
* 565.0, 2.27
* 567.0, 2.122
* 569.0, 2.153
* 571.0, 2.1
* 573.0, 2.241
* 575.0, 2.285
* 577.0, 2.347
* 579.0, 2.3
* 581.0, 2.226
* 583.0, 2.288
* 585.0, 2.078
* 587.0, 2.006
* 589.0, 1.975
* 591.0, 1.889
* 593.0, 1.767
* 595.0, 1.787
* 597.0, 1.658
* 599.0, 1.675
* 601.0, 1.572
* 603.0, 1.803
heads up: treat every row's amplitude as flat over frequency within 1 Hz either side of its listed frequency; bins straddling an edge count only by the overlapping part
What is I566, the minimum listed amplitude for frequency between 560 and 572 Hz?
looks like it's 2.1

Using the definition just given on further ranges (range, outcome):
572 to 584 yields 2.226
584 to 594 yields 1.767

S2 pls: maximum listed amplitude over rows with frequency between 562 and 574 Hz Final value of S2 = 2.27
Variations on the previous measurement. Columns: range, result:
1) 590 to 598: 1.889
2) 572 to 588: 2.347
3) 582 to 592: 2.288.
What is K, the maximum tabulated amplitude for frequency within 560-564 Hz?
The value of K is 2.366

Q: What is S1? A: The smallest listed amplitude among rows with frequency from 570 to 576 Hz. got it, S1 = 2.1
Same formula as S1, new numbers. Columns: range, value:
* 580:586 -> 2.078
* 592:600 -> 1.658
